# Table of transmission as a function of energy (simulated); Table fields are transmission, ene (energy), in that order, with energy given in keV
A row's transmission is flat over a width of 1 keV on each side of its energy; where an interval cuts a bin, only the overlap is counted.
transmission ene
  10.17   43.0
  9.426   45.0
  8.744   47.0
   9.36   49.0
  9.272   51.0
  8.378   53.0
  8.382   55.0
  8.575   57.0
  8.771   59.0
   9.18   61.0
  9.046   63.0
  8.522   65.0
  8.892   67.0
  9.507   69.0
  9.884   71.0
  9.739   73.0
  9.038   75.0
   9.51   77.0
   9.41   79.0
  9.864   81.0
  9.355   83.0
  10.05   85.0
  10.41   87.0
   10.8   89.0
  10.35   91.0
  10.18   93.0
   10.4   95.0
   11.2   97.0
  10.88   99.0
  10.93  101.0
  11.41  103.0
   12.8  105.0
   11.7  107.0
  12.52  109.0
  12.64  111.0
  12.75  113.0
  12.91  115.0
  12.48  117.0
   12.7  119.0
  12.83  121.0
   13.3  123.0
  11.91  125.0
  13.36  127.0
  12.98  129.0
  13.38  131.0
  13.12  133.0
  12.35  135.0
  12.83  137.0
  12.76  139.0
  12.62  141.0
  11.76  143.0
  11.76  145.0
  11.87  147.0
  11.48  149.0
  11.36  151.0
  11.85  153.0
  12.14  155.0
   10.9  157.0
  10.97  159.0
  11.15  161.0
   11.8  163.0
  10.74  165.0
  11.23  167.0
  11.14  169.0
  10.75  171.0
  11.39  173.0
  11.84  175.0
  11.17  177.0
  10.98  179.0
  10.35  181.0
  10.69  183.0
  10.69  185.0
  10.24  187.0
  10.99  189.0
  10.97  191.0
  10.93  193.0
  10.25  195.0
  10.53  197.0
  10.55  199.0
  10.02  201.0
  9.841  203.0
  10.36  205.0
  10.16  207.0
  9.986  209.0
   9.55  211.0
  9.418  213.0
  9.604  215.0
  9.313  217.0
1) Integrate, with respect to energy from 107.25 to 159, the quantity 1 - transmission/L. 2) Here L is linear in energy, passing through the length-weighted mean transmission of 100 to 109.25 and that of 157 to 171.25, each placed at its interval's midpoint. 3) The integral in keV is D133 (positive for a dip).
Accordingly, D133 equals -4.05 keV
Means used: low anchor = 11.8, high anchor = 11.1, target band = 12.4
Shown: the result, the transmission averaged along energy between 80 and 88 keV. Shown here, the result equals 9.92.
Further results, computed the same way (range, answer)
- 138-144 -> 12.4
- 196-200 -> 10.5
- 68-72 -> 9.7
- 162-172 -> 11.1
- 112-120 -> 12.7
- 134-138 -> 12.6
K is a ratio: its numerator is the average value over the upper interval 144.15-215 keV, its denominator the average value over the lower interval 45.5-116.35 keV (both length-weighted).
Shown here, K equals 1.07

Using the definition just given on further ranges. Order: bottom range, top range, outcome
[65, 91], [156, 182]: 1.15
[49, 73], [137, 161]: 1.31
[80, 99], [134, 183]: 1.12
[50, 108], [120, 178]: 1.21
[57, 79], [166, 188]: 1.19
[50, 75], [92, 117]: 1.30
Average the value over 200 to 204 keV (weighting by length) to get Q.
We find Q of 9.93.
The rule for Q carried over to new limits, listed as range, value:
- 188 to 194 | 11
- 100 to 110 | 11.9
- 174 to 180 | 11.3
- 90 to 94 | 10.3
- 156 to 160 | 10.9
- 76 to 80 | 9.46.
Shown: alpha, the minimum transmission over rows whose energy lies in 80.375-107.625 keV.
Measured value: 9.355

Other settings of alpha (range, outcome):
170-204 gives 9.841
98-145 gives 10.88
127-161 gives 10.9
